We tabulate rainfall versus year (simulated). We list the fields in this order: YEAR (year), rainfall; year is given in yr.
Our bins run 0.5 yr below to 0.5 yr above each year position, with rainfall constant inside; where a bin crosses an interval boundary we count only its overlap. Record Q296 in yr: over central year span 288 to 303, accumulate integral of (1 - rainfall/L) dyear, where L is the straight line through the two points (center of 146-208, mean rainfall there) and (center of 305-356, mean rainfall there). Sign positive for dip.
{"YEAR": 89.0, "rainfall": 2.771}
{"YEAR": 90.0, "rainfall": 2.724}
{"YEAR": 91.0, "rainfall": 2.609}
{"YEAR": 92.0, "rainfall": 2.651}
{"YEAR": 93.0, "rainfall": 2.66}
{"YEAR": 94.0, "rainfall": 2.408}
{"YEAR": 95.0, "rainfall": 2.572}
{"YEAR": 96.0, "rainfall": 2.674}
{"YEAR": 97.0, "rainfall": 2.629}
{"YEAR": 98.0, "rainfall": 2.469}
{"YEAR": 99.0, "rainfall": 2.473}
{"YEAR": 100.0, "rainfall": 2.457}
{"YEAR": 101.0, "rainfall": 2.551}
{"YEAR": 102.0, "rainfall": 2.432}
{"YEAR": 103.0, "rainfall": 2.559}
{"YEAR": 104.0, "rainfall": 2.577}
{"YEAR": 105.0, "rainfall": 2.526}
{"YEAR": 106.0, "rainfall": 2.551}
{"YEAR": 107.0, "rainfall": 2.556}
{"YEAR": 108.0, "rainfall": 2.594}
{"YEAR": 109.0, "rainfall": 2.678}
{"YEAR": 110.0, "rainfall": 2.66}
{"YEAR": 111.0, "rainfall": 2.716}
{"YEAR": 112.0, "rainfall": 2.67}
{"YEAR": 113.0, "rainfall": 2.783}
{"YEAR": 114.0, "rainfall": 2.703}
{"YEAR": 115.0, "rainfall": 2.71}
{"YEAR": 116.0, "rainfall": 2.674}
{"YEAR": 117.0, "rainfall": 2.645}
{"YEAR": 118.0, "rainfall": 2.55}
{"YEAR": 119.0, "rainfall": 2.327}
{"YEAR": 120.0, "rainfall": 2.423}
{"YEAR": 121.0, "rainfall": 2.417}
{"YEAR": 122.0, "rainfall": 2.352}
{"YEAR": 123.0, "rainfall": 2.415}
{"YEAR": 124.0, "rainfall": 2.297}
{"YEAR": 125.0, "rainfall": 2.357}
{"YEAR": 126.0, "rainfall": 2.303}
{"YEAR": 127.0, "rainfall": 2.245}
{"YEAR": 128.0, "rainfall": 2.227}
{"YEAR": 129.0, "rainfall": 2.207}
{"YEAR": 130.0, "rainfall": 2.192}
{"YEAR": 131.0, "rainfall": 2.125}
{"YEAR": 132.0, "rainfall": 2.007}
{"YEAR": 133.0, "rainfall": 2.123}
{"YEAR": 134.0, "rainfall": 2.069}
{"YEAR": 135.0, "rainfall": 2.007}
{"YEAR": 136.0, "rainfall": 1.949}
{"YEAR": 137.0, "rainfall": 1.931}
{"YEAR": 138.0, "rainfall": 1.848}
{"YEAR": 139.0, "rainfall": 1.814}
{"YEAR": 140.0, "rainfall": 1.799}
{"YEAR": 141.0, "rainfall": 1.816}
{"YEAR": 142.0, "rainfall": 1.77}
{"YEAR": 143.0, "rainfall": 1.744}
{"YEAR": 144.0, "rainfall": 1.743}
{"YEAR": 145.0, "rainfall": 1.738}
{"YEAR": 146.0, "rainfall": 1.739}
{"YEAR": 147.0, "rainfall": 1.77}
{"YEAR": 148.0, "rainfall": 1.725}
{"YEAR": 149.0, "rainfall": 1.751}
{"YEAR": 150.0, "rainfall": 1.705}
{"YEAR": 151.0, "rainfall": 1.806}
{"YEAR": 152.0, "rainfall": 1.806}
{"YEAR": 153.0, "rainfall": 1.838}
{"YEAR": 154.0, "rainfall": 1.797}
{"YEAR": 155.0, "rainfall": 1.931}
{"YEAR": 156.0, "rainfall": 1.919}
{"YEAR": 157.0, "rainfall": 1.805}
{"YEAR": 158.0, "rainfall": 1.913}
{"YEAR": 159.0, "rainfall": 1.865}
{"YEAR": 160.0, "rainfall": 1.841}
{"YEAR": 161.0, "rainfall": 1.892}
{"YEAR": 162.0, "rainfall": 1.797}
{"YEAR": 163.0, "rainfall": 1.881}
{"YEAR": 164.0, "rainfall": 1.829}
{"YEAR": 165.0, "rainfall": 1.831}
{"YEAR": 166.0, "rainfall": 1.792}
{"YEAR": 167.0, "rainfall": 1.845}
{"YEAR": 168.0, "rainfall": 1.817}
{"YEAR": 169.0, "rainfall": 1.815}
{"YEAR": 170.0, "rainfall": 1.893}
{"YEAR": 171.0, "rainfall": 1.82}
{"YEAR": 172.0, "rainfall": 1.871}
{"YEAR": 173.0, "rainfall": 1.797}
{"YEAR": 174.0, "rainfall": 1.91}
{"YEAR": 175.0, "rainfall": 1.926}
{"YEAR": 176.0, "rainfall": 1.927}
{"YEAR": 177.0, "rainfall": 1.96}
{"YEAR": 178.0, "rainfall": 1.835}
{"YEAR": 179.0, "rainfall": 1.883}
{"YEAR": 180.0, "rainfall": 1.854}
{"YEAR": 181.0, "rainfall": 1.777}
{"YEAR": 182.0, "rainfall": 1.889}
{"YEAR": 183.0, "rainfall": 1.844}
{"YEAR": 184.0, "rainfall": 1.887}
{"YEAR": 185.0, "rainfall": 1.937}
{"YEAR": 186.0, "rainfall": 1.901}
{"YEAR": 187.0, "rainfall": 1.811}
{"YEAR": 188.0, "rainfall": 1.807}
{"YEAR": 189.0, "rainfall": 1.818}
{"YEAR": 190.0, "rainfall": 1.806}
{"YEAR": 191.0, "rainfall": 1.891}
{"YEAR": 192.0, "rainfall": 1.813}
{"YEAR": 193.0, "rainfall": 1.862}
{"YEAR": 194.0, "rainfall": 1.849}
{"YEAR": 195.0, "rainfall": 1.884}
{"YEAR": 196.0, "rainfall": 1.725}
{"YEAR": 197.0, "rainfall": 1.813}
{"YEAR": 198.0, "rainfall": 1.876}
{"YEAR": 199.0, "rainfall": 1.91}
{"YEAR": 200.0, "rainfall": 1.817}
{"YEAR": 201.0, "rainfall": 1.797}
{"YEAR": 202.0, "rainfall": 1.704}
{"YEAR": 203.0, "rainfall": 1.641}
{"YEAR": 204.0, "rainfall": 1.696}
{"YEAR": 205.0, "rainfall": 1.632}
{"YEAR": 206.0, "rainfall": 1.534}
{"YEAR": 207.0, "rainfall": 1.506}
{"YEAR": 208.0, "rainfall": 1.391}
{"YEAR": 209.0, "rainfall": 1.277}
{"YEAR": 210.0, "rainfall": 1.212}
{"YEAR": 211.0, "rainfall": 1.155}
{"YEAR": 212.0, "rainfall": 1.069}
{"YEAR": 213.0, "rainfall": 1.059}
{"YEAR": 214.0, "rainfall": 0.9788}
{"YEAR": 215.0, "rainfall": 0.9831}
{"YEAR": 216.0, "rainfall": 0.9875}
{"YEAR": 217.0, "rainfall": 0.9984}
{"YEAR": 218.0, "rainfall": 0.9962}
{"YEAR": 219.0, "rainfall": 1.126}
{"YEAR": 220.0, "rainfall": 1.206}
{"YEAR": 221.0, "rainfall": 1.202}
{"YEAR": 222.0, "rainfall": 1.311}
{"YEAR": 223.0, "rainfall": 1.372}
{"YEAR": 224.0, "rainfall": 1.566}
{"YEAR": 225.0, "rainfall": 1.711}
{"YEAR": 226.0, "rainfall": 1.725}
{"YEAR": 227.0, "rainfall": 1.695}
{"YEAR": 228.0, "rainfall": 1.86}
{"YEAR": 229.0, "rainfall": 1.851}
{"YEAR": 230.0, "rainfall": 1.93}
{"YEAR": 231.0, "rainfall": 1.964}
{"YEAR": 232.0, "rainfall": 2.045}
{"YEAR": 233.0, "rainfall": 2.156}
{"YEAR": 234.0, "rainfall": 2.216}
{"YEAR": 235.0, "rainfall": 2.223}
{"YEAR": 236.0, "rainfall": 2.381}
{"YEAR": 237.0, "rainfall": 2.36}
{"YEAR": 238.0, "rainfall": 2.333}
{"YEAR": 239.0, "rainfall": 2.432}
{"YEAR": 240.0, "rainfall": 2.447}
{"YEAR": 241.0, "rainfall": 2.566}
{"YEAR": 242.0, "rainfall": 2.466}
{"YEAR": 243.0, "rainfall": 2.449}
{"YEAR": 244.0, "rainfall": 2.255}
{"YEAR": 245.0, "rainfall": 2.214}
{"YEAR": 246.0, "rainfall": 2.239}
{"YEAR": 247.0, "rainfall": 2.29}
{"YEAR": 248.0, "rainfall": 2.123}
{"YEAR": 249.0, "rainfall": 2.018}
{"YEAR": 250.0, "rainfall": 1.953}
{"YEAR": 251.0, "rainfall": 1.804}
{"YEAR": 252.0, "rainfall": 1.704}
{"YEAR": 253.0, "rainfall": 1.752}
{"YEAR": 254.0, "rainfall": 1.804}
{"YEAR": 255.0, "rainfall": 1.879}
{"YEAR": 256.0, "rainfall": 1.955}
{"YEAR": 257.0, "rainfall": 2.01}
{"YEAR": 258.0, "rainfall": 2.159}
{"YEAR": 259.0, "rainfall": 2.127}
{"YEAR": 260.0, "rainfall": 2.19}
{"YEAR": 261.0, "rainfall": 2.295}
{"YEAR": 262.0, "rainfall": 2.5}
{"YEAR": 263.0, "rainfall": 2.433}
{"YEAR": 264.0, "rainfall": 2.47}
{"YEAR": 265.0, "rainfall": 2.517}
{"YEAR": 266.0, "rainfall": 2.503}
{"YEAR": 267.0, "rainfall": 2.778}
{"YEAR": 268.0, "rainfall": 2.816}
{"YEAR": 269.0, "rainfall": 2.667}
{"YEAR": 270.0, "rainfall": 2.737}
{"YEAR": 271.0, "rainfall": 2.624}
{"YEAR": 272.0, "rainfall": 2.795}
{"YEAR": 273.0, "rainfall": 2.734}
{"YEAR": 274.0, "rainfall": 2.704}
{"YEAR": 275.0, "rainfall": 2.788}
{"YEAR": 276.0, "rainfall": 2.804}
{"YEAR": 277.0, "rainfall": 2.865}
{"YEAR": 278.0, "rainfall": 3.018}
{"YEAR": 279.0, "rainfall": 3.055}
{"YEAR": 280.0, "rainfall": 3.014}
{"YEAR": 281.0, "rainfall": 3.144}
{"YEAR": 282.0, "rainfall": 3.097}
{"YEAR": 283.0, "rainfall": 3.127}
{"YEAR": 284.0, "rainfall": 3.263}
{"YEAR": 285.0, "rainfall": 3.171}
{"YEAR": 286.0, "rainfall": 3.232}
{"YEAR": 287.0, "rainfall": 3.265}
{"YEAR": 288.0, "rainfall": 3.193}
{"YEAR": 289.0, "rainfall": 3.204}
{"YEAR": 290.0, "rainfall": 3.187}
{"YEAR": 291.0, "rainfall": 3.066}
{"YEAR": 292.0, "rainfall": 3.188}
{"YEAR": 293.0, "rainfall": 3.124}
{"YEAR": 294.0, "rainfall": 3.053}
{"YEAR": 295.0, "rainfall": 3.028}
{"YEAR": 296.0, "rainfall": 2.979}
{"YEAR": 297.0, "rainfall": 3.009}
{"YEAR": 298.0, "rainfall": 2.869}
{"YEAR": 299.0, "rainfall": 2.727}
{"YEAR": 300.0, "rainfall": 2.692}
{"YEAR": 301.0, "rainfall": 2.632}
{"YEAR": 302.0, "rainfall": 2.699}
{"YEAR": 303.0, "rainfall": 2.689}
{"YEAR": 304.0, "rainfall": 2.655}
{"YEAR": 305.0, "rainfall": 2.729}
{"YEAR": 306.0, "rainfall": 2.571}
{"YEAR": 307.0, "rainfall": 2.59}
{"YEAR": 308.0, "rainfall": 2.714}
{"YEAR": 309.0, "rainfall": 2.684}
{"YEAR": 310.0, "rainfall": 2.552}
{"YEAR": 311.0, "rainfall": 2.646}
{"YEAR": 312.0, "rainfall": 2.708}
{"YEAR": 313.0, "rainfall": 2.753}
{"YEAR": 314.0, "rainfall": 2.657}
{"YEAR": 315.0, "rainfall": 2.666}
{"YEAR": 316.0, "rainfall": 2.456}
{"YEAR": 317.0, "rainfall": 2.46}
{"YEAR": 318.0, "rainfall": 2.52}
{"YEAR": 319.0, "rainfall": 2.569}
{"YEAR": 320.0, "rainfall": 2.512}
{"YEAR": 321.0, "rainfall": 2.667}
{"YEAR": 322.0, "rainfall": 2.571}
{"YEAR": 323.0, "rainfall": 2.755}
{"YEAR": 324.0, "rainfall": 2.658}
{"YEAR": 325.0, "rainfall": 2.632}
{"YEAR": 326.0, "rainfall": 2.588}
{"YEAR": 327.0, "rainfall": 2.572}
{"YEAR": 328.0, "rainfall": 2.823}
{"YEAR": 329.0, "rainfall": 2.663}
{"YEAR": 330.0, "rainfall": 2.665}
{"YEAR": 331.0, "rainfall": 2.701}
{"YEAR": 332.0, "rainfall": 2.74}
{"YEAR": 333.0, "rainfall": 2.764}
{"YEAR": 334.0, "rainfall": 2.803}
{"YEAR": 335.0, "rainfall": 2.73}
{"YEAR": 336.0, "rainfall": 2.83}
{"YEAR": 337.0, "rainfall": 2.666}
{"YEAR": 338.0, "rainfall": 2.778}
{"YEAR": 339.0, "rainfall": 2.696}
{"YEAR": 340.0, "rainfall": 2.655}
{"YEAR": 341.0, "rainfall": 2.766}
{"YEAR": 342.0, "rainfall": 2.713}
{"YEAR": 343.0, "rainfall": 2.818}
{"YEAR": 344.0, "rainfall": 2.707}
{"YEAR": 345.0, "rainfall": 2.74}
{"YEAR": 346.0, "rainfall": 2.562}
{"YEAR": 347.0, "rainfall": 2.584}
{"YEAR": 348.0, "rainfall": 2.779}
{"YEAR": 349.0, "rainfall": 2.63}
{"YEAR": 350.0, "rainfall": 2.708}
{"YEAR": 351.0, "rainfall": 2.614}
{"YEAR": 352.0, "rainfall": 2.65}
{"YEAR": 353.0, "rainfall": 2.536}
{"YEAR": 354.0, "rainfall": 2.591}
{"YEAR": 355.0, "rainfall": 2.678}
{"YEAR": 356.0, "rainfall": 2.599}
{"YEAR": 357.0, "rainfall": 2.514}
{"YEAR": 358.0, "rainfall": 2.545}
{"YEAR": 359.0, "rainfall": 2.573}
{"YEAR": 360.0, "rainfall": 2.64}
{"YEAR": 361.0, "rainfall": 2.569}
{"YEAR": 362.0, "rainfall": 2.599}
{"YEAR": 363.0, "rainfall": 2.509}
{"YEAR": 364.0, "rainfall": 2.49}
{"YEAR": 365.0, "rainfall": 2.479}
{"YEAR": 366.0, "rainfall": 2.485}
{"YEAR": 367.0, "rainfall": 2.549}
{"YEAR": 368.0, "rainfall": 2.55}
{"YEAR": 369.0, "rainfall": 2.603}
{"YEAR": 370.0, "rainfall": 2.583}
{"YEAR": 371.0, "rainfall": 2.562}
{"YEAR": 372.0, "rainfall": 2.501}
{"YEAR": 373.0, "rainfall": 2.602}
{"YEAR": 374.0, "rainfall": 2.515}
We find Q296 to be -3.0 yr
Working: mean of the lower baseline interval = 1.82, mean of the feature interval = 2.96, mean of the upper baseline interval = 2.66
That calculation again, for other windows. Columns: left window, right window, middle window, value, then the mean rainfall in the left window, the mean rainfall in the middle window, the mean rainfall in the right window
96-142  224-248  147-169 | 4.5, 2.36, 1.83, 2.15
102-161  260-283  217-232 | 6.0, 2.17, 1.54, 2.74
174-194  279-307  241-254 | 2.1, 1.87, 2.11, 2.98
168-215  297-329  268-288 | -4.8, 1.71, 2.96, 2.65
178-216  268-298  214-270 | 9.0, 1.65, 2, 3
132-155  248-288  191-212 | 5.1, 1.84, 1.65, 2.56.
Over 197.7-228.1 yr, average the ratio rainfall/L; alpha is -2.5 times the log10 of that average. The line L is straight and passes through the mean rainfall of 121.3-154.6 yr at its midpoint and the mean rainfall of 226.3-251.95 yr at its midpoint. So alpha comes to 0.44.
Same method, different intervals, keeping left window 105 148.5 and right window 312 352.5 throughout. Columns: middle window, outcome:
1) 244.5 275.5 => 0.09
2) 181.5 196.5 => 0.27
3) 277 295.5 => -0.21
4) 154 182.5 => 0.24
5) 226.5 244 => 0.12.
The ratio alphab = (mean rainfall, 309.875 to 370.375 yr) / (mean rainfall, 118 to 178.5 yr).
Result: 1.35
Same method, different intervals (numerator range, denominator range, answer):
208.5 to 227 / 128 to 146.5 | 0.64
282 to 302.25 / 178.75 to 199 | 1.65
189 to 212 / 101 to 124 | 0.65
